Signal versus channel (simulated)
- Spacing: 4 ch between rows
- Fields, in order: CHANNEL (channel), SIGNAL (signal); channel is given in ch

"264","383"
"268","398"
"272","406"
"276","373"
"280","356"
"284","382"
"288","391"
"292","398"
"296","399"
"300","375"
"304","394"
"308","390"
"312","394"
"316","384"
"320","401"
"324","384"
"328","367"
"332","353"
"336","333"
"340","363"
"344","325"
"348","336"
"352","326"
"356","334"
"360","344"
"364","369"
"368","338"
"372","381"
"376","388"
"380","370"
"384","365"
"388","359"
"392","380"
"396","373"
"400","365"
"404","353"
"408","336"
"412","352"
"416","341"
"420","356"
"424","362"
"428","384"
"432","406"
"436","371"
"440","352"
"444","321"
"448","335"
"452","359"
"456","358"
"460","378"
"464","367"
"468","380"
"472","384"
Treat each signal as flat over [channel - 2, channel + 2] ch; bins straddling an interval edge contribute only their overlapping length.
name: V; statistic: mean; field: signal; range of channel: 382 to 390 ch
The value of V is 362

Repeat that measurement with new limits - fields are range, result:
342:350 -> 330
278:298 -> 385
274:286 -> 370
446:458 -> 351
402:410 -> 344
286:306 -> 391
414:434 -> 370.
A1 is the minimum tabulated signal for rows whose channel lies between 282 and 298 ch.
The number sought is 382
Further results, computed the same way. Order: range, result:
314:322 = 384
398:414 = 336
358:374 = 338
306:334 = 353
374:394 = 359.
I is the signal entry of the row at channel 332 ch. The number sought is 353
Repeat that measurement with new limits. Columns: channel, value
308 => 390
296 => 399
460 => 378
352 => 326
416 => 341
